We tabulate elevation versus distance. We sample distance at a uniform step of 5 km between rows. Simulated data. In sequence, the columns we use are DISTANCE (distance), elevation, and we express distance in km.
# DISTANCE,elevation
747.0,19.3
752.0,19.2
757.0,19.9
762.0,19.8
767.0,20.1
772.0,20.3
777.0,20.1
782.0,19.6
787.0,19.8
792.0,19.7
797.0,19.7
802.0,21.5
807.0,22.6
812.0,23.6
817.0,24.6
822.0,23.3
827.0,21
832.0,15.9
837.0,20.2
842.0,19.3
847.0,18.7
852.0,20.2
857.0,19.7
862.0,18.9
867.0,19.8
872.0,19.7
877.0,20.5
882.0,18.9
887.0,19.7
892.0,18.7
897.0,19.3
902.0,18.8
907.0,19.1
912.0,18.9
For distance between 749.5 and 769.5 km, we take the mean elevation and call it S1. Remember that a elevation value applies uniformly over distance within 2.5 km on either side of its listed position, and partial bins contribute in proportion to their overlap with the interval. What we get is 19.8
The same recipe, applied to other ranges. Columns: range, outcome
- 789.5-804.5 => 20.3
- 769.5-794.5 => 19.9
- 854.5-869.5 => 19.5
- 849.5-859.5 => 19.9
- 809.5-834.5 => 21.7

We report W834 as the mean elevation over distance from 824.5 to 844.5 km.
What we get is 19.1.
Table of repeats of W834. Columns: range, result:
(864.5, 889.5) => 19.7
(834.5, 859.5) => 19.6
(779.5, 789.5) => 19.7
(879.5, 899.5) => 19.1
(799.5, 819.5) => 23.1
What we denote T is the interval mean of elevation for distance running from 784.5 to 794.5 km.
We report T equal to 19.8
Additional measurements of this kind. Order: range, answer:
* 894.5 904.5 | 19.1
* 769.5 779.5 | 20.2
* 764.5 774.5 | 20.2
